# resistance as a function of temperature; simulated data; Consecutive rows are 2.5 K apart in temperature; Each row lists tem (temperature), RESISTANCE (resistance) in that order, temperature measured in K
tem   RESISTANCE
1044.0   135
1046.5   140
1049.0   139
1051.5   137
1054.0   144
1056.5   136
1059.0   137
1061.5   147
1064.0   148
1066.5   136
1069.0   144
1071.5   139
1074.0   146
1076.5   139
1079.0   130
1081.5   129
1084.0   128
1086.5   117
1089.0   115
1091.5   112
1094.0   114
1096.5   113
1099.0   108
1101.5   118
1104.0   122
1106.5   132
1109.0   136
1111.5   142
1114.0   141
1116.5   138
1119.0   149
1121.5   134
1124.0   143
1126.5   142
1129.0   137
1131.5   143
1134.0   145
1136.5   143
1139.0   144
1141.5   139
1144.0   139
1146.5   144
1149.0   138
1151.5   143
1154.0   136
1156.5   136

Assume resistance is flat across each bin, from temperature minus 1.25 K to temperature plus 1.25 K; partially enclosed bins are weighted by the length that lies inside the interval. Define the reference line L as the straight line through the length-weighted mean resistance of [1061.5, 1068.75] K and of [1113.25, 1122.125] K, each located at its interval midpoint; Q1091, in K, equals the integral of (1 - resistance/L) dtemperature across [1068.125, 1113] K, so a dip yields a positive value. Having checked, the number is 4.8 K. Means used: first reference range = 143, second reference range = 141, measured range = 127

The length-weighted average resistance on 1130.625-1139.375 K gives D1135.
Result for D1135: 144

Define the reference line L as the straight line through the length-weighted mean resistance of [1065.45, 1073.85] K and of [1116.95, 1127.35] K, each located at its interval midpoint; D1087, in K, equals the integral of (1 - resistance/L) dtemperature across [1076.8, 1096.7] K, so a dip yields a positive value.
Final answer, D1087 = 2.81 K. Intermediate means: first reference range 141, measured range 121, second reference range 142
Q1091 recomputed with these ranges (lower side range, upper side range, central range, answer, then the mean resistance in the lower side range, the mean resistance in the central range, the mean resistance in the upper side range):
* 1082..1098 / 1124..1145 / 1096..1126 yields -0.8 K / 117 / 132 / 142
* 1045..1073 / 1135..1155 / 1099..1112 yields 1.3 K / 141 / 127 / 141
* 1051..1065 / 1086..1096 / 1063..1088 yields -1.6 K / 142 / 135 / 114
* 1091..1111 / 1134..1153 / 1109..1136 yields -2.1 K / 120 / 141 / 142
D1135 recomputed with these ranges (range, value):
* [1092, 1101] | 112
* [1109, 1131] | 141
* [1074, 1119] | 127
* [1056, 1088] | 136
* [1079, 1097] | 119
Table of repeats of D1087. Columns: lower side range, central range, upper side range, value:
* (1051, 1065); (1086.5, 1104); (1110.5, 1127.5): 3.4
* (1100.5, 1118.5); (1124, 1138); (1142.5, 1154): -0.5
